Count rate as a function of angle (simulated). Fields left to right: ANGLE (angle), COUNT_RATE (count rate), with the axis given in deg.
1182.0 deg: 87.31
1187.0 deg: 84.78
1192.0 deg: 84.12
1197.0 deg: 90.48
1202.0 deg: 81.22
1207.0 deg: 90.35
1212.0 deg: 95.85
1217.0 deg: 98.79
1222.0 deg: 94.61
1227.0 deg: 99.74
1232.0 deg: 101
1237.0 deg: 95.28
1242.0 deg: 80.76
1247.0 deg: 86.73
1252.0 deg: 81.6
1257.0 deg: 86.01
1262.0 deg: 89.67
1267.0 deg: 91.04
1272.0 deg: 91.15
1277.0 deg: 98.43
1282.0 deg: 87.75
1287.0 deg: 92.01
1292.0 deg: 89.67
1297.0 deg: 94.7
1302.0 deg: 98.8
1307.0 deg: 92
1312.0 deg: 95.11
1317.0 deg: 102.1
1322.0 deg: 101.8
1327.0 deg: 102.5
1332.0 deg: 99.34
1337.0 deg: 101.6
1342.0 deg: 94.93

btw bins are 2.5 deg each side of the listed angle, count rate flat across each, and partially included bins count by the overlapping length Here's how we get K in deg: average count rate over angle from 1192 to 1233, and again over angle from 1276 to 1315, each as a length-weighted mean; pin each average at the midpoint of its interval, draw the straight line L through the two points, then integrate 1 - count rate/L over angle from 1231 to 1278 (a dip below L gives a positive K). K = 1.9 deg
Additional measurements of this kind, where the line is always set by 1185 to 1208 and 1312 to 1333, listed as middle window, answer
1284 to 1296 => 0.7 deg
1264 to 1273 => 0.3 deg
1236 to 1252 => 1.0 deg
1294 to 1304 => 0.2 deg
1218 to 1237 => -1.8 deg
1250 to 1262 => 1.0 deg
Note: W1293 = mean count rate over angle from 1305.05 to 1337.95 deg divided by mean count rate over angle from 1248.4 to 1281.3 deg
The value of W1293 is 1.1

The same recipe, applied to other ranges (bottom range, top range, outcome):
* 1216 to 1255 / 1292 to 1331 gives 1.06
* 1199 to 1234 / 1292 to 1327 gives 1.03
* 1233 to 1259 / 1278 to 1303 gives 1.06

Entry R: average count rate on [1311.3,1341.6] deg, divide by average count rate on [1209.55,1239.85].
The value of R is 1.0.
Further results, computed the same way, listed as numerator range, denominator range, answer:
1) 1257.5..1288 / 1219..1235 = 0.93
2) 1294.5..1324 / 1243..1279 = 1.10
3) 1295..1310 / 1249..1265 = 1.11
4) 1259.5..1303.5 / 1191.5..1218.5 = 1.02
